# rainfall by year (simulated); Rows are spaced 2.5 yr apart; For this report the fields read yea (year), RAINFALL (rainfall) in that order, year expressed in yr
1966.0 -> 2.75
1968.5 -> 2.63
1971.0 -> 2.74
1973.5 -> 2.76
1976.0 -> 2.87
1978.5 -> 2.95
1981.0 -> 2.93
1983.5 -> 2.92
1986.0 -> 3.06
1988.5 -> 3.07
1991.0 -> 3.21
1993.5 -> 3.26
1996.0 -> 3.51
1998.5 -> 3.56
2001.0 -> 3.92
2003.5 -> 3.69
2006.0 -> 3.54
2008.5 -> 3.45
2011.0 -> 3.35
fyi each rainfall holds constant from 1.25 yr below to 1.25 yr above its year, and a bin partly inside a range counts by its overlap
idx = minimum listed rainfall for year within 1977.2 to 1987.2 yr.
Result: 2.92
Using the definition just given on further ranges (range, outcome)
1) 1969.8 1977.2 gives 2.74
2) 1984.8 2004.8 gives 3.06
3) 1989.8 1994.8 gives 3.21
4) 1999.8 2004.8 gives 3.69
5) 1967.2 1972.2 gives 2.63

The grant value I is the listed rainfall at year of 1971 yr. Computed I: 2.74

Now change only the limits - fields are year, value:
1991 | 3.21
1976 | 2.87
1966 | 2.75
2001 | 3.92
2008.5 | 3.45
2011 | 3.35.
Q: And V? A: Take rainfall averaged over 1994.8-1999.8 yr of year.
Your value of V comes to 3.54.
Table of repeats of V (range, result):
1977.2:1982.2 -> 2.94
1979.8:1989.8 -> 3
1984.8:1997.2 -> 3.22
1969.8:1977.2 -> 2.79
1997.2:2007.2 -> 3.68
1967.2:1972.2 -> 2.69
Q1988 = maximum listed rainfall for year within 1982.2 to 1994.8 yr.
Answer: 3.26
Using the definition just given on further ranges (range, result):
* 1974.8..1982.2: 2.95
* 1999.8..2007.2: 3.92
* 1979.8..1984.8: 2.93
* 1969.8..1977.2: 2.87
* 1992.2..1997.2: 3.51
